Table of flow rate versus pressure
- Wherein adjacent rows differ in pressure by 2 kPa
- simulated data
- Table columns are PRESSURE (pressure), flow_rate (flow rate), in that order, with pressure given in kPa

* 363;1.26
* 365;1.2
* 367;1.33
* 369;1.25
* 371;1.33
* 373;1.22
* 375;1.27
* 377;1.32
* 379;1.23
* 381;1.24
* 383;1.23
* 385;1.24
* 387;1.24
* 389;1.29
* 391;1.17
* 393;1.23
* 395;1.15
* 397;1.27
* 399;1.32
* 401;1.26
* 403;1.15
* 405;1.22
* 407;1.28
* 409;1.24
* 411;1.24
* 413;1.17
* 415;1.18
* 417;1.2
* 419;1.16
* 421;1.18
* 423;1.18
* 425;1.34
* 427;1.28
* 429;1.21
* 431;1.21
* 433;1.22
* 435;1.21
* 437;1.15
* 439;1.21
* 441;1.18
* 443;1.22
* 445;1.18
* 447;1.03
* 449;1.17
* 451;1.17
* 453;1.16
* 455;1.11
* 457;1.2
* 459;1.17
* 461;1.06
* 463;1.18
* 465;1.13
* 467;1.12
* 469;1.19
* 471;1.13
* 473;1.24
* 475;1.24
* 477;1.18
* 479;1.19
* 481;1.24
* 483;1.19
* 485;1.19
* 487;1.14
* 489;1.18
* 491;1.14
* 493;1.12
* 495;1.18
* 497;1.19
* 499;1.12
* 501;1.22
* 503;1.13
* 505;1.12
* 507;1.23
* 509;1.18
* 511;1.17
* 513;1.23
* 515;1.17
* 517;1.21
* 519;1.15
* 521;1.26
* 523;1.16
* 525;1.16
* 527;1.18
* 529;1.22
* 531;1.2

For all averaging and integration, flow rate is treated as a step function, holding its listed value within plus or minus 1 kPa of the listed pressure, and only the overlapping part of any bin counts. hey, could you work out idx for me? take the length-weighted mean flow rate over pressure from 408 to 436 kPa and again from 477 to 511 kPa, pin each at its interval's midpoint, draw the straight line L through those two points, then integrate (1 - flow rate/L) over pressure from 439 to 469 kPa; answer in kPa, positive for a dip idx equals 1.1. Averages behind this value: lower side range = 1.22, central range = 1.15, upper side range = 1.17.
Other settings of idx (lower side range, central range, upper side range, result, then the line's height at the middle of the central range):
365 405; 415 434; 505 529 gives 0.19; 1.23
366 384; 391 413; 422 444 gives 0.28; 1.25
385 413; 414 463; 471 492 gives 1.22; 1.21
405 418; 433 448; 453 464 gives 0.02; 1.17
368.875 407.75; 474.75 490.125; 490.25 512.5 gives -0.16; 1.18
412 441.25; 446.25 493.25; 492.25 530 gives 1.17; 1.19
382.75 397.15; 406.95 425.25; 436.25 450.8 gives -0.21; 1.19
